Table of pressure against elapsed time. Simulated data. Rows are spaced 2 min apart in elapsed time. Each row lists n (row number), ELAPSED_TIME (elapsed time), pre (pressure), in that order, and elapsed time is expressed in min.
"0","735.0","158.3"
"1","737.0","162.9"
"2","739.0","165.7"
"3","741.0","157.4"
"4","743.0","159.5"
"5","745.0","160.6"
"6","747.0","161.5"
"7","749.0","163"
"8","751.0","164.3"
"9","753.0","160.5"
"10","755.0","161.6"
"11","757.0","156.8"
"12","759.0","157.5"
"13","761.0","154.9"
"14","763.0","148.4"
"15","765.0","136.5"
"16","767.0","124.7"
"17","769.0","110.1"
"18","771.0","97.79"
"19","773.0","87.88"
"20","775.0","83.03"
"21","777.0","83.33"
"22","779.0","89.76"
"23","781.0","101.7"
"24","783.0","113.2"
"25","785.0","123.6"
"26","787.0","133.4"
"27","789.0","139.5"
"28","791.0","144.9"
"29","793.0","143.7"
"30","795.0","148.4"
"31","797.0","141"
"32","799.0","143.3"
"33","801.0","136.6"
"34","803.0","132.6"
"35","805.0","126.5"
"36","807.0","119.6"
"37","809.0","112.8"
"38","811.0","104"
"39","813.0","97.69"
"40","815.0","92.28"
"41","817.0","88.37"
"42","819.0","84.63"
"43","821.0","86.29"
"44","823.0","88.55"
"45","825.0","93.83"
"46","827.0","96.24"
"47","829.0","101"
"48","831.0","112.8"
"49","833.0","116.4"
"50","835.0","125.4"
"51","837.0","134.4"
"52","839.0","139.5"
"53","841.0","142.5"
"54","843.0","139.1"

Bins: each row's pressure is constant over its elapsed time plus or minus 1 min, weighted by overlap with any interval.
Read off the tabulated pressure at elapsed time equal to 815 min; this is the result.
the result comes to 92.28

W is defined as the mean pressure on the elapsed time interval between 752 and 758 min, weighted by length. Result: 160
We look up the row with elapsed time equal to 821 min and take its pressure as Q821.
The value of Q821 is 86.29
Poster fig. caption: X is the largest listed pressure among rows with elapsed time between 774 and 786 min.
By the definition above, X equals 123.6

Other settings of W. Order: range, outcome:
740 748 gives 160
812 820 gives 90.7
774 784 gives 94.2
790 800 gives 144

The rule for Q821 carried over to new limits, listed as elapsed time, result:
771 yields 97.79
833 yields 116.4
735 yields 158.3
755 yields 161.6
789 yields 139.5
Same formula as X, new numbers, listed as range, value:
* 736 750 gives 165.7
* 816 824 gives 88.55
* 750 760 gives 164.3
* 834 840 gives 139.5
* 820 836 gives 125.4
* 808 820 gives 112.8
